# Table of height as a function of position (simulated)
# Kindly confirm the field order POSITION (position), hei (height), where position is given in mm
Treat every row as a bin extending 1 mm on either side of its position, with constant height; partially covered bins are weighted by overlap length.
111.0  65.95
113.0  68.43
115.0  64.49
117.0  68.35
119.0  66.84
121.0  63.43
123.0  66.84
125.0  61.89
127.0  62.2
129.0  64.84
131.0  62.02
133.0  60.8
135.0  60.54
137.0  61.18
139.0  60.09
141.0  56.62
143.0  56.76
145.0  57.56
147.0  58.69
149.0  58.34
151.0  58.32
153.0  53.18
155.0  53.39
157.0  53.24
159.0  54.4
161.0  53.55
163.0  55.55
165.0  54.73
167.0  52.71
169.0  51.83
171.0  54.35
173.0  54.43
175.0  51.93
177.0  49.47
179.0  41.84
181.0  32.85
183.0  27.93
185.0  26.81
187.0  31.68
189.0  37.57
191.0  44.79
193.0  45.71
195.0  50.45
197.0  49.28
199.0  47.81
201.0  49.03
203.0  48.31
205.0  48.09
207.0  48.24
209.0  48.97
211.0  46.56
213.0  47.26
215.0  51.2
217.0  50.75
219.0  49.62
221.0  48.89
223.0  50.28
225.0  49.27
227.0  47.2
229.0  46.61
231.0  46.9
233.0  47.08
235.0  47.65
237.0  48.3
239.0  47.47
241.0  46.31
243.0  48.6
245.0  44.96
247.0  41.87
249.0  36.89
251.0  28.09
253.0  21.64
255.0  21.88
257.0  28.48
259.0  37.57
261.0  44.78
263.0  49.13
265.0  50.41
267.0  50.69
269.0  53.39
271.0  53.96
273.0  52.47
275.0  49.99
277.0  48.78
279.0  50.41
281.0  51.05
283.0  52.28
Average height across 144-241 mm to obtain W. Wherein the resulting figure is 48.5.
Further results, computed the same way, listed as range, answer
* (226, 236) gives 47.1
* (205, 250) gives 47.3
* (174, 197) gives 40.5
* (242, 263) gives 36.1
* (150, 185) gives 49.5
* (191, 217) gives 48.4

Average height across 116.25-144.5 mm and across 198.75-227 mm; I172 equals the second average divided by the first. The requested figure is 0.79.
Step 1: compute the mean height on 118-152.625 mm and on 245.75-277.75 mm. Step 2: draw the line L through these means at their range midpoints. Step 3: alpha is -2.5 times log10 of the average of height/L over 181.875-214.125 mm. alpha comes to 0.17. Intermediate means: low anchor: 60.9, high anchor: 41.8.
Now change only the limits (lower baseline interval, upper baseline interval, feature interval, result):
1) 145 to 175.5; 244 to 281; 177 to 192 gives 0.40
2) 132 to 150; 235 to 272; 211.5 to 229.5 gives -0.05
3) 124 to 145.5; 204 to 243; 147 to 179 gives 0.06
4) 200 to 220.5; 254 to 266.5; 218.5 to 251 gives -0.05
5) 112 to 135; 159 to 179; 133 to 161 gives 0.02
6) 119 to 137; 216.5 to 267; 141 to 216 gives 0.11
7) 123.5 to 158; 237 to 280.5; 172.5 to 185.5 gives 0.31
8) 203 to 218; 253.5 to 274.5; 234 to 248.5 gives 0.00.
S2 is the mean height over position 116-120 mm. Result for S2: 67.6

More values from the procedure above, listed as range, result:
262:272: 51.5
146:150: 58.5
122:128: 63.6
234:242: 47.4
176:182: 41.4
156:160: 53.8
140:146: 57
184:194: 37.3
